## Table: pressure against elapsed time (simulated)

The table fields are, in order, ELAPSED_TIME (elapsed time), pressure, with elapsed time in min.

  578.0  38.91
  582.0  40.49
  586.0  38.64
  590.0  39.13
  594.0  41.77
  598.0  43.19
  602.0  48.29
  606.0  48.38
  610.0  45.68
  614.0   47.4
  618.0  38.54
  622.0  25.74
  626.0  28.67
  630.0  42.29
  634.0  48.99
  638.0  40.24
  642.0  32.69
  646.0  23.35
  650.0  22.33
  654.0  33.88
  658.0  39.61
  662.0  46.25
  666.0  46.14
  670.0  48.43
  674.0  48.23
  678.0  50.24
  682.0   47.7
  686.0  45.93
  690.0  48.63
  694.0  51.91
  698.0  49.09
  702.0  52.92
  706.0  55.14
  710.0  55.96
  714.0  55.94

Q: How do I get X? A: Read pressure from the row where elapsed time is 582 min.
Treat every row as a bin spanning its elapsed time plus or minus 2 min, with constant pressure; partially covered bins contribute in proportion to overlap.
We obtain 40.49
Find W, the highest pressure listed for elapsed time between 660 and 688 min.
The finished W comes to 50.24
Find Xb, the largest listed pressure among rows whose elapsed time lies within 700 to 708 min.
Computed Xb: 55.14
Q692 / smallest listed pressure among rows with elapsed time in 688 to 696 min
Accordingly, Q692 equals 48.63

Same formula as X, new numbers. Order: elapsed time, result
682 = 47.7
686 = 45.93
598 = 43.19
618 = 38.54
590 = 39.13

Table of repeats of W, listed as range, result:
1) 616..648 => 48.99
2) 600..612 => 48.38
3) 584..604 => 48.29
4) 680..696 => 51.91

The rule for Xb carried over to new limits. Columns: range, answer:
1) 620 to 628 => 28.67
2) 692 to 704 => 52.92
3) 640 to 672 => 48.43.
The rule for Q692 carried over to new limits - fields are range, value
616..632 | 25.74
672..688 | 45.93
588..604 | 39.13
